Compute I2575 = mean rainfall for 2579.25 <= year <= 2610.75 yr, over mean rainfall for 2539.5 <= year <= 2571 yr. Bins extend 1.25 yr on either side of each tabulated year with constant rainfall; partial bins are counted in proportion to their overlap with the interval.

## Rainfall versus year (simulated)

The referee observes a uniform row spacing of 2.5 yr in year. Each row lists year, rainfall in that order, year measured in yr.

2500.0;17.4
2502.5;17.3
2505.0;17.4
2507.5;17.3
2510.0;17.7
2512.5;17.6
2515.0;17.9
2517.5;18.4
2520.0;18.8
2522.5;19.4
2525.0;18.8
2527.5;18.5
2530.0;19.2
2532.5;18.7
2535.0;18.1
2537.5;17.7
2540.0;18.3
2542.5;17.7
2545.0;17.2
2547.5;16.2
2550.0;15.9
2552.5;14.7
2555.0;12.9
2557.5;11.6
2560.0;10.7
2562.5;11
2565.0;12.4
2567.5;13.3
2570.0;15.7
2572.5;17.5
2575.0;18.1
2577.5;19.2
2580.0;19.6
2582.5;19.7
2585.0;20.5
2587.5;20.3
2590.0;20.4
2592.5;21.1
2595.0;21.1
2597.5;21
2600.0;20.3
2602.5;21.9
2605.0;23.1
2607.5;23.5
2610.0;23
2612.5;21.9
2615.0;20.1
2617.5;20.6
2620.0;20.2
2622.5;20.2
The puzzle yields 1.48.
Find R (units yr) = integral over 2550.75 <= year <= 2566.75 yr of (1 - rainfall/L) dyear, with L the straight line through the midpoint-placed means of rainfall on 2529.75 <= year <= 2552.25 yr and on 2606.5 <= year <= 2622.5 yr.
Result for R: 5.2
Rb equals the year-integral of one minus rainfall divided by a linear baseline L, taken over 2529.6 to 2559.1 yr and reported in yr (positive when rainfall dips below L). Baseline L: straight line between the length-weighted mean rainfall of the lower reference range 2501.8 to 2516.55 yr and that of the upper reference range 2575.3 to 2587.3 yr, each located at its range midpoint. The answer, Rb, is 3.47 yr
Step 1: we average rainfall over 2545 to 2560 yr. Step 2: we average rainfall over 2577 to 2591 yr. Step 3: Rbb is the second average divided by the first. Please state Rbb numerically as 1.41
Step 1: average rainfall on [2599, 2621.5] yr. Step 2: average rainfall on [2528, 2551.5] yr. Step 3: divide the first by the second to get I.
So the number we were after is 1.22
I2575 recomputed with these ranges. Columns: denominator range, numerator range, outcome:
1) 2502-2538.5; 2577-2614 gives 1.16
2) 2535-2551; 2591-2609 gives 1.26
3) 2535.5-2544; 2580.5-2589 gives 1.12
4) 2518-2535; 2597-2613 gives 1.18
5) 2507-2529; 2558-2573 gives 0.72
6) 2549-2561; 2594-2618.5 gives 1.65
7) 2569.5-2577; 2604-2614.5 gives 1.30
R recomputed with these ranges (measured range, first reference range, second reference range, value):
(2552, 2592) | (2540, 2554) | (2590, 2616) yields 5.7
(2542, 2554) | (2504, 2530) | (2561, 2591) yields 1.0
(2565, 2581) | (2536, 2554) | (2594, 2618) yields 1.9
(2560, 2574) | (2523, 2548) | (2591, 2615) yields 4.3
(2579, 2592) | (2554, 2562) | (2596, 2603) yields -1.7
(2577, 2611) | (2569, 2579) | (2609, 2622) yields -3.0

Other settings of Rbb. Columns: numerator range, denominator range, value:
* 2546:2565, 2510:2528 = 0.72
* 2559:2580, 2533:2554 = 0.89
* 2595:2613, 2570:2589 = 1.16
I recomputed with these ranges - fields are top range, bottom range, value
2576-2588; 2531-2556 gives 1.18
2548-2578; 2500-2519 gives 0.81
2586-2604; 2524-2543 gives 1.14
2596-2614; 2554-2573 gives 1.70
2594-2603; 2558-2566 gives 1.85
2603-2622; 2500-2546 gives 1.20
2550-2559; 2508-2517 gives 0.75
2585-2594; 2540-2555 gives 1.27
